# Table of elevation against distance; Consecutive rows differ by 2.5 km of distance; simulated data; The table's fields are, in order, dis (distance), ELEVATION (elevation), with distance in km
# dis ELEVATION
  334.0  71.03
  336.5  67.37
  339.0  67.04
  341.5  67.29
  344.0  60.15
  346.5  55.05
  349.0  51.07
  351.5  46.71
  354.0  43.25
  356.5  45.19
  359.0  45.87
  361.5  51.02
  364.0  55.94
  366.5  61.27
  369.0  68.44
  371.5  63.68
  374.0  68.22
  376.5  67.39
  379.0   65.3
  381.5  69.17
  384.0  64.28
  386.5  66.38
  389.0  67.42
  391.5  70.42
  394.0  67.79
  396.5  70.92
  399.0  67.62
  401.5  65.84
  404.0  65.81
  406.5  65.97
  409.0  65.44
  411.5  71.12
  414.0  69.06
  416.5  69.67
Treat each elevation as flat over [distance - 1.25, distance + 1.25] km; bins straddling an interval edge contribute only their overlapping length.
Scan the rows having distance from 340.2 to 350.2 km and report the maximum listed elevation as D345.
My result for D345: 67.29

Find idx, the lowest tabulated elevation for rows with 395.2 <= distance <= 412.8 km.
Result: 65.44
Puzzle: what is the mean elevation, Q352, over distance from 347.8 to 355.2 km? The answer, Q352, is 47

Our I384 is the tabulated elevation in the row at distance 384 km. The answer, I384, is 64.28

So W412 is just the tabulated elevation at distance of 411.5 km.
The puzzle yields 71.12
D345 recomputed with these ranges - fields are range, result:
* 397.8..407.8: 67.62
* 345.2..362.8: 55.05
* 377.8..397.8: 70.92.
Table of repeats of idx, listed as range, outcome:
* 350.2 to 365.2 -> 43.25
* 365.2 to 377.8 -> 61.27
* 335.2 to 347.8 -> 55.05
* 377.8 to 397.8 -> 64.28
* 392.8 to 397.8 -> 67.79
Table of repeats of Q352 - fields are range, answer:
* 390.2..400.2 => 69.2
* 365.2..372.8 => 64.4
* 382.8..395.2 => 67.3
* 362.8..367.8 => 58.7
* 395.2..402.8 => 68.1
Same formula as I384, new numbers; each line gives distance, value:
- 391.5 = 70.42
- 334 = 71.03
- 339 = 67.04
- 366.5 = 61.27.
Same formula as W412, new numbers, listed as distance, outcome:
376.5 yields 67.39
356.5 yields 45.19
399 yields 67.62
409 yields 65.44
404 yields 65.81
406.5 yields 65.97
